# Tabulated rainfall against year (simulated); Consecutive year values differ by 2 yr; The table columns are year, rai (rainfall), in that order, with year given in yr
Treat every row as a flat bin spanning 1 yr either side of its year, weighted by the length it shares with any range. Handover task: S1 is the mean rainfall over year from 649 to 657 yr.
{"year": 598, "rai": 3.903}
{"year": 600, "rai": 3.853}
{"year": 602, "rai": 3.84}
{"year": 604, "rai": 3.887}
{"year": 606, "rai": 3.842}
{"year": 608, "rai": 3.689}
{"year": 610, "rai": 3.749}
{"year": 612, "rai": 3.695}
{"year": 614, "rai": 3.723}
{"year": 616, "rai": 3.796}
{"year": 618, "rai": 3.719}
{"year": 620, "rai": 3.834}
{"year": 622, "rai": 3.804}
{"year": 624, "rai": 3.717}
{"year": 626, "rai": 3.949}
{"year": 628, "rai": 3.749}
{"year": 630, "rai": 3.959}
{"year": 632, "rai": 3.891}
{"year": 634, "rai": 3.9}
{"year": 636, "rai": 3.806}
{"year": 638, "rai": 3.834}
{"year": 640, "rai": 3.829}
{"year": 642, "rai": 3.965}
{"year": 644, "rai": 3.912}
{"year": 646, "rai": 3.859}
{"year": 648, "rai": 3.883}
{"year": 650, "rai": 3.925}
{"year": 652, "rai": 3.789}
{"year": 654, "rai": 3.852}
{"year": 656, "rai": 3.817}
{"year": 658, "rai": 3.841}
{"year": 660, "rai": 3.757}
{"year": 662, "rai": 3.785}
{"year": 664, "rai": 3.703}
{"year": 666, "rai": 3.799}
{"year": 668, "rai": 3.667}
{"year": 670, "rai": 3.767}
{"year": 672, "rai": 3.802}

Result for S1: 3.85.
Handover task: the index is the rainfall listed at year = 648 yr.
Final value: 3.883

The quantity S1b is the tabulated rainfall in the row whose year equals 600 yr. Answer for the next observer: 3.853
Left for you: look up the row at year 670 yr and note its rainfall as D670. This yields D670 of 3.767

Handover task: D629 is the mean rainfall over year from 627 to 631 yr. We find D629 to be 3.85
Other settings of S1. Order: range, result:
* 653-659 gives 3.84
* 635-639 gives 3.82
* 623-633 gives 3.85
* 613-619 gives 3.75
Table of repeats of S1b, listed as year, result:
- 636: 3.806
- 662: 3.785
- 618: 3.719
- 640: 3.829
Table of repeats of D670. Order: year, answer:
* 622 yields 3.804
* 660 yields 3.757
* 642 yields 3.965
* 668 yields 3.667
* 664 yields 3.703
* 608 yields 3.689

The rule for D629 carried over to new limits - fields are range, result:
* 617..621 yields 3.78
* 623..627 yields 3.83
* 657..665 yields 3.77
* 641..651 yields 3.91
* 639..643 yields 3.9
